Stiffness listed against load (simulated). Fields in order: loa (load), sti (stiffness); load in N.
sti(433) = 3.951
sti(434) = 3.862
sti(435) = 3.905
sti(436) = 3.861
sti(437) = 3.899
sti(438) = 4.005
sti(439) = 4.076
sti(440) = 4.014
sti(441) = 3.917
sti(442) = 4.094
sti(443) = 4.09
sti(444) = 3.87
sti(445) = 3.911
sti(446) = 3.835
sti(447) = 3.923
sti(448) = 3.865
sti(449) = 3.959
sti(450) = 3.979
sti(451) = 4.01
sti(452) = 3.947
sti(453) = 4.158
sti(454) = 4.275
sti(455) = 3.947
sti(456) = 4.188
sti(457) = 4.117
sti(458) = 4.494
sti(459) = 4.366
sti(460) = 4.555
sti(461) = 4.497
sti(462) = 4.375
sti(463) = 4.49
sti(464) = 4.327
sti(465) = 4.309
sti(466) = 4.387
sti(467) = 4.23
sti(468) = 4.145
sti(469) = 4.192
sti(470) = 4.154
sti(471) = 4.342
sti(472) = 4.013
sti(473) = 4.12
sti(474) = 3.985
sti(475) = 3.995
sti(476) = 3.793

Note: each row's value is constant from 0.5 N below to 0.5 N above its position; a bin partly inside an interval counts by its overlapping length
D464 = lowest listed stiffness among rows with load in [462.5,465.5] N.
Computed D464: 4.309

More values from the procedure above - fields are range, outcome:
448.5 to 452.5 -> 3.947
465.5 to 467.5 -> 4.23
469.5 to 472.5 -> 4.013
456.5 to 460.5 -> 4.117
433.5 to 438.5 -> 3.861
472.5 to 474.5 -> 3.985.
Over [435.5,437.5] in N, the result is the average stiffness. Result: 3.88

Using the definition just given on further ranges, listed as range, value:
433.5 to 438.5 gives 3.91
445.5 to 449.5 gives 3.9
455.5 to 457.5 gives 4.15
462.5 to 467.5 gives 4.35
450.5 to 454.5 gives 4.1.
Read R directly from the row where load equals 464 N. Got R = 4.327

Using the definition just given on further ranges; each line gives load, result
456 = 4.188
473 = 4.12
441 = 3.917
